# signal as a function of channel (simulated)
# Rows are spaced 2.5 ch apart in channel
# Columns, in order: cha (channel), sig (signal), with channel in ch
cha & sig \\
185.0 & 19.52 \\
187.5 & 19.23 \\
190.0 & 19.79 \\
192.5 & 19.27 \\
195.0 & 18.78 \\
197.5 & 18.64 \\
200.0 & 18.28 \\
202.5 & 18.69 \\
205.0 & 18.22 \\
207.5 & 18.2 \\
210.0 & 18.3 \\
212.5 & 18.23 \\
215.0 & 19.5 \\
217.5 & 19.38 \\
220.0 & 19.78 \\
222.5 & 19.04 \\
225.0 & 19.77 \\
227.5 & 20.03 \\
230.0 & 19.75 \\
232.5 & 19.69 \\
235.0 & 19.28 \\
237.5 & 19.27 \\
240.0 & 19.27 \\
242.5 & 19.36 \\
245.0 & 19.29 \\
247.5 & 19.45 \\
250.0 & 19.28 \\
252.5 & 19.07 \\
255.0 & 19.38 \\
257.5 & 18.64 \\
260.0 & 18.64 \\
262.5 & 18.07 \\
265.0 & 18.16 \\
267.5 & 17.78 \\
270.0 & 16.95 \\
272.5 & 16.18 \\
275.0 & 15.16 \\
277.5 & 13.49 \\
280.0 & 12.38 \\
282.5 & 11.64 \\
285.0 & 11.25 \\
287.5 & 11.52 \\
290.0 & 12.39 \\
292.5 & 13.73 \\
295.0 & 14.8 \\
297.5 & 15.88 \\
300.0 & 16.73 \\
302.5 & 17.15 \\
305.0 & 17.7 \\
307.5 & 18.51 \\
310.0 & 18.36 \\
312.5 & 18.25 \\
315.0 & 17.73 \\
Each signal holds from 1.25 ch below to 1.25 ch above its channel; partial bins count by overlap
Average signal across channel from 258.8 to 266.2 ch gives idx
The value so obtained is 18.3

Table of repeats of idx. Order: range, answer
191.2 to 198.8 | 18.9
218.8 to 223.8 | 19.4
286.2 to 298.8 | 13.7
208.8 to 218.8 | 18.9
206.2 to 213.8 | 18.3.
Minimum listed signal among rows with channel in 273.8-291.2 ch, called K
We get 11.25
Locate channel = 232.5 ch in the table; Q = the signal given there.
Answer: 19.69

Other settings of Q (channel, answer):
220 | 19.78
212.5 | 18.23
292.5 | 13.73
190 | 19.79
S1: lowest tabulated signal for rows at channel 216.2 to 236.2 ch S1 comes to 19.04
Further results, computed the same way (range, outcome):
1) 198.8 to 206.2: 18.22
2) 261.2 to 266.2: 18.07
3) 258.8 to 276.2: 15.16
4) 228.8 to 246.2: 19.27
